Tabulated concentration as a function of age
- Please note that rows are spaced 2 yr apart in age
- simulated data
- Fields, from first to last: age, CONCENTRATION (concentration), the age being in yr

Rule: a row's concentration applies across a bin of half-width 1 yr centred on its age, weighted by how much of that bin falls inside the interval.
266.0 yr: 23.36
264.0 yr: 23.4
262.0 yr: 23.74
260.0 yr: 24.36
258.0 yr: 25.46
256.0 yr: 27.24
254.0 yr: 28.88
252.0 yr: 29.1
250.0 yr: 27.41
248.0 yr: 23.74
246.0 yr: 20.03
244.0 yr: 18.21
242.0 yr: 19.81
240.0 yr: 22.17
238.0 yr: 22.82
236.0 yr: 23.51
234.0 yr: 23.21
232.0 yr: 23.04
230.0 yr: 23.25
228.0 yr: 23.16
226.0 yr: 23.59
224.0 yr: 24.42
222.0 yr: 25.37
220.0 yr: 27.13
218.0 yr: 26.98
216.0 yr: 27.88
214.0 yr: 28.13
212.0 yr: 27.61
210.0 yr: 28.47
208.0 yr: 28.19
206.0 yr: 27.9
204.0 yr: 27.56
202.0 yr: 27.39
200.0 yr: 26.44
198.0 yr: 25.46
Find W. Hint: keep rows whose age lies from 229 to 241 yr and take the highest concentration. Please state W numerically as 23.51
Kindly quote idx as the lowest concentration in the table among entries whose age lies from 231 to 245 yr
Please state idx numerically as 18.21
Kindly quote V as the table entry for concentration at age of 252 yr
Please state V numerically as 29.1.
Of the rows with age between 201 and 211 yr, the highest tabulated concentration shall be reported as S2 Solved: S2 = 28.47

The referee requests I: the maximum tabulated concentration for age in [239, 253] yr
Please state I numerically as 29.1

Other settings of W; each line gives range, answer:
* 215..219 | 27.88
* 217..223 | 27.13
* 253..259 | 28.88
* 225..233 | 23.59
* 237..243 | 22.82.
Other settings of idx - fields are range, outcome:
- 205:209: 27.9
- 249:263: 23.74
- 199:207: 26.44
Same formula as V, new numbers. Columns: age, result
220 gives 27.13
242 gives 19.81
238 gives 22.82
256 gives 27.24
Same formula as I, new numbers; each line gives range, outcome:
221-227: 25.37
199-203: 27.39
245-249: 23.74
